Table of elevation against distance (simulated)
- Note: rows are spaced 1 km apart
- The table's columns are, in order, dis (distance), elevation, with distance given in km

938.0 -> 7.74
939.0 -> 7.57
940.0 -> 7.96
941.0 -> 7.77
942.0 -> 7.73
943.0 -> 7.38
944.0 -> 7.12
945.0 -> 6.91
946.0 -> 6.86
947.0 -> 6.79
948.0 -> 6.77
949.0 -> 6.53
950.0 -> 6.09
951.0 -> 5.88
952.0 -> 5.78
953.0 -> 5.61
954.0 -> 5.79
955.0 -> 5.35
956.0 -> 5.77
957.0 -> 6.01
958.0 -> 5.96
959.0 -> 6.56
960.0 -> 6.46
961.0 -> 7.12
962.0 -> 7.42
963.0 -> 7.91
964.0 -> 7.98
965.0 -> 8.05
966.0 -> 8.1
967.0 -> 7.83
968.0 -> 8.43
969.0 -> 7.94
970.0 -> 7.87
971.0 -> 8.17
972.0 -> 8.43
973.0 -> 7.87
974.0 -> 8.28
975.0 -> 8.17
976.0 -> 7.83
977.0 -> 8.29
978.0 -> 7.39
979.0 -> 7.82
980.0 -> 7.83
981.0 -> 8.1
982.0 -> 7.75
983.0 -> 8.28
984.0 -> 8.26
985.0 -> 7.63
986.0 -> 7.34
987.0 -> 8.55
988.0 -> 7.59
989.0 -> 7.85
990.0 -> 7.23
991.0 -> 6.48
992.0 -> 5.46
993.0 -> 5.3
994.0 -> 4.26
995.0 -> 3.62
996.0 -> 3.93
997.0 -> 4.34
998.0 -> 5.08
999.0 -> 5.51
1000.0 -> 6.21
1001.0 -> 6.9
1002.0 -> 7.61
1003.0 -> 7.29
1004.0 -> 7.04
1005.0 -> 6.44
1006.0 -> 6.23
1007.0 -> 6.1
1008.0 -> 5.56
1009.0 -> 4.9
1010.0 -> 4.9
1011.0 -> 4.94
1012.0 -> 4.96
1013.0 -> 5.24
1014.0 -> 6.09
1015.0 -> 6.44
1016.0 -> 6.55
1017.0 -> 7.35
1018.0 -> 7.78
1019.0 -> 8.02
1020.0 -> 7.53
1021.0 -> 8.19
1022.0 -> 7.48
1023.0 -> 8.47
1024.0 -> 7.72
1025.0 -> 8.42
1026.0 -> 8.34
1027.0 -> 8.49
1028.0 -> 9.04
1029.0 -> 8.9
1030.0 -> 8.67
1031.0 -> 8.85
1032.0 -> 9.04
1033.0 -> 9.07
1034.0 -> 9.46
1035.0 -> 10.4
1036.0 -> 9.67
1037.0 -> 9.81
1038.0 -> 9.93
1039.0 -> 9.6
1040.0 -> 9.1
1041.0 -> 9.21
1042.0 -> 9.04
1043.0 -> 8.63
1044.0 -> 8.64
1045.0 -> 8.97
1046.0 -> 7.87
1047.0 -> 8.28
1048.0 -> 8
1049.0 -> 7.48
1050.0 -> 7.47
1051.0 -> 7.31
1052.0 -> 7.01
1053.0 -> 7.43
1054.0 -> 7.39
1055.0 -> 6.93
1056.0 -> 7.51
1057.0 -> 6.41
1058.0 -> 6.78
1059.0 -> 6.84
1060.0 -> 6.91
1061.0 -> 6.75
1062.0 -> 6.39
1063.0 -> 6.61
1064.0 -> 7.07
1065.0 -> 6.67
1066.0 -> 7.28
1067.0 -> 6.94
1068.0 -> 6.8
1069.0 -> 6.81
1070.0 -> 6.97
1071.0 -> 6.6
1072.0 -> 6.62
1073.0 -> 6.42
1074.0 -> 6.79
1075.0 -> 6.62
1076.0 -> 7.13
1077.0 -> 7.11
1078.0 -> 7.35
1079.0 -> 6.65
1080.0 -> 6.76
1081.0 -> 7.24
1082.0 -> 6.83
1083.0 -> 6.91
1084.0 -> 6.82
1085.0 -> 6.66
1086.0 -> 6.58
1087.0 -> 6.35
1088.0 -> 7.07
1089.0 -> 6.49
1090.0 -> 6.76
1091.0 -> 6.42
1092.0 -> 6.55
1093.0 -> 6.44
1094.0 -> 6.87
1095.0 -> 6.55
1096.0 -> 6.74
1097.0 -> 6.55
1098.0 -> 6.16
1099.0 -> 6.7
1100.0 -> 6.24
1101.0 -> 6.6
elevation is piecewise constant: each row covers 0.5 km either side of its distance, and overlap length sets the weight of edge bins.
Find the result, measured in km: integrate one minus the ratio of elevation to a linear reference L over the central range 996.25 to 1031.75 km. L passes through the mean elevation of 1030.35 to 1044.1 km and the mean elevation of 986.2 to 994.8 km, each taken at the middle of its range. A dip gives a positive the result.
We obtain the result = 4.8 km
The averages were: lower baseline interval 6.51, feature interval 6.9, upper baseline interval 9.33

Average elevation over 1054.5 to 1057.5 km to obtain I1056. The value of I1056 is 6.95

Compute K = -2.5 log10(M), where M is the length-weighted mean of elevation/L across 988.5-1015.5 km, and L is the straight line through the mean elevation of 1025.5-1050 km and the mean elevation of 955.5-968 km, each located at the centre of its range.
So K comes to 0.364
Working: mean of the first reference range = 7.15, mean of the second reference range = 8.91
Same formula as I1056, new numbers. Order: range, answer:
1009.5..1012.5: 4.93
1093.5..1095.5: 6.71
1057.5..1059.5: 6.81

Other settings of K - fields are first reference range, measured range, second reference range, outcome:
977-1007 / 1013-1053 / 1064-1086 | -0.224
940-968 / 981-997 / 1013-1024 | 0.076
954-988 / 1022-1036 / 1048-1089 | -0.223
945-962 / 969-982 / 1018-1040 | -0.144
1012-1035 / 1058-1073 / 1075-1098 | 0.056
